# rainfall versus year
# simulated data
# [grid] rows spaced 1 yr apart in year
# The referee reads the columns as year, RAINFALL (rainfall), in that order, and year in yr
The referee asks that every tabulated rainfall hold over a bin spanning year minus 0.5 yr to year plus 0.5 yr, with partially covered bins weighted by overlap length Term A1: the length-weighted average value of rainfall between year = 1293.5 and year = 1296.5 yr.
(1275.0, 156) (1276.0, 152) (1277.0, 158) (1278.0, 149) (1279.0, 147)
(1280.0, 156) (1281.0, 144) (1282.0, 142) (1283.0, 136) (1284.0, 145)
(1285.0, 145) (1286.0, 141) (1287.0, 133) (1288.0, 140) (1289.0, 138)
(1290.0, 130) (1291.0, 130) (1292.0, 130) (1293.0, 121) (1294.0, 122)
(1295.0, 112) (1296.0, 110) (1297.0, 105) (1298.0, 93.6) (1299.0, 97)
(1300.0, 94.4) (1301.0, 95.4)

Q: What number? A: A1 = 115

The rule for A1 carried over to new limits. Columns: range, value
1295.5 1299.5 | 101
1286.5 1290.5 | 135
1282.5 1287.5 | 140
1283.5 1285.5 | 145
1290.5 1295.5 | 123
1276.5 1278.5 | 154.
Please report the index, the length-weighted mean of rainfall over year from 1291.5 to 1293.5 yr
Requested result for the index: 126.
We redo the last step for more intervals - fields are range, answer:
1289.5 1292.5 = 130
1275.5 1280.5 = 152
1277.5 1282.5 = 148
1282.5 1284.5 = 140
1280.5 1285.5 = 142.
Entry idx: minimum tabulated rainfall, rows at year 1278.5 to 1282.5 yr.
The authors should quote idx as 142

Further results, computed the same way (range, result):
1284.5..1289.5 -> 133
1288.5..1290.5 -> 130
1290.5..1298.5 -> 93.6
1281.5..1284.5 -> 136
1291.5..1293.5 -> 121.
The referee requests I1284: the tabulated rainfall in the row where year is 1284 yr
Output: 145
